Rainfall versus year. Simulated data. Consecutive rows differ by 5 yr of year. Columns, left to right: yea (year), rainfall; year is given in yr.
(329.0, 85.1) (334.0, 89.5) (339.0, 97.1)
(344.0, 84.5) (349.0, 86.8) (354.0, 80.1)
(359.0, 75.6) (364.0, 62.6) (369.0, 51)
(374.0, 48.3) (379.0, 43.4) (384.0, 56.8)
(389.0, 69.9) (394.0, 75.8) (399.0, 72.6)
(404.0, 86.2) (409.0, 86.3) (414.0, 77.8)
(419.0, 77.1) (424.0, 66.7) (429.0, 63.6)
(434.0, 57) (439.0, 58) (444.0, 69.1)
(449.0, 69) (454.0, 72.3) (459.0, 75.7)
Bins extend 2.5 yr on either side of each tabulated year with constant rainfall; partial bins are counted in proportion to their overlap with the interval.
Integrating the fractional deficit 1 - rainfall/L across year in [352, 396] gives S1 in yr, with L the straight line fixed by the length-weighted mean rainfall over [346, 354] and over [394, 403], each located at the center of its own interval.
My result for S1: 9.8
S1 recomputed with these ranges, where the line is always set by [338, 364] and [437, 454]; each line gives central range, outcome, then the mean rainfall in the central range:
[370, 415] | 4.25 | 67.7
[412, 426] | -0.60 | 74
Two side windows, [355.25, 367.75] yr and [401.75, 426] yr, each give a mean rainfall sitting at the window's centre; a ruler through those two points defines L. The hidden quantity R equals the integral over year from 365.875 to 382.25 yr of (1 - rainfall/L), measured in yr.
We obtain 5.2 yr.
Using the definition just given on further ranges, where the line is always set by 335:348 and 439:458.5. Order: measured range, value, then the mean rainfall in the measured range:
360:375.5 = 5.23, 56.4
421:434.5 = 1.75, 63.8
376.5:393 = 4.67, 58.4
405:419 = -0.96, 81.6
